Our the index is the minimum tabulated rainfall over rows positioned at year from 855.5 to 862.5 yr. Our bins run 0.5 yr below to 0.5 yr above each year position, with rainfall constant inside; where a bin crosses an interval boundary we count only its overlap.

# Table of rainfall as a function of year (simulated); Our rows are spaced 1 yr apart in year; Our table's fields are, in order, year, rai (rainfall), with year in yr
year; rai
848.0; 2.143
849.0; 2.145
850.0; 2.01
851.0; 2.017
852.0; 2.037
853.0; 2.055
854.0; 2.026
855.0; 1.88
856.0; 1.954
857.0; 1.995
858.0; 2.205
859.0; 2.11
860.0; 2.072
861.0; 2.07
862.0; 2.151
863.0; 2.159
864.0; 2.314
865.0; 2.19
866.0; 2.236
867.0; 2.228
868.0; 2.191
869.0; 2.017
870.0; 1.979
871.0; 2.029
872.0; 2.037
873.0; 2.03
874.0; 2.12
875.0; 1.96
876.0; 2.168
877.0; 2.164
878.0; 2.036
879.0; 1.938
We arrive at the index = 1.954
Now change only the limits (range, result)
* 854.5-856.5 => 1.88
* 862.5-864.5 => 2.159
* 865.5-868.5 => 2.191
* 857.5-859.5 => 2.11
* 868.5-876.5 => 1.96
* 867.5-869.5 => 2.017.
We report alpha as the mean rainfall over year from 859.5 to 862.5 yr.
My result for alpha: 2.1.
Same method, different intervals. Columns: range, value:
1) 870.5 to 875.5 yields 2.04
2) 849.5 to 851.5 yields 2.01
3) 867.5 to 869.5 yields 2.1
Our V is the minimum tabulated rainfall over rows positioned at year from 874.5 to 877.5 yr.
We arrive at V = 1.96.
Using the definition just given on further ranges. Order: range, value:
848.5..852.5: 2.01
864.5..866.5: 2.19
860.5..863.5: 2.07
